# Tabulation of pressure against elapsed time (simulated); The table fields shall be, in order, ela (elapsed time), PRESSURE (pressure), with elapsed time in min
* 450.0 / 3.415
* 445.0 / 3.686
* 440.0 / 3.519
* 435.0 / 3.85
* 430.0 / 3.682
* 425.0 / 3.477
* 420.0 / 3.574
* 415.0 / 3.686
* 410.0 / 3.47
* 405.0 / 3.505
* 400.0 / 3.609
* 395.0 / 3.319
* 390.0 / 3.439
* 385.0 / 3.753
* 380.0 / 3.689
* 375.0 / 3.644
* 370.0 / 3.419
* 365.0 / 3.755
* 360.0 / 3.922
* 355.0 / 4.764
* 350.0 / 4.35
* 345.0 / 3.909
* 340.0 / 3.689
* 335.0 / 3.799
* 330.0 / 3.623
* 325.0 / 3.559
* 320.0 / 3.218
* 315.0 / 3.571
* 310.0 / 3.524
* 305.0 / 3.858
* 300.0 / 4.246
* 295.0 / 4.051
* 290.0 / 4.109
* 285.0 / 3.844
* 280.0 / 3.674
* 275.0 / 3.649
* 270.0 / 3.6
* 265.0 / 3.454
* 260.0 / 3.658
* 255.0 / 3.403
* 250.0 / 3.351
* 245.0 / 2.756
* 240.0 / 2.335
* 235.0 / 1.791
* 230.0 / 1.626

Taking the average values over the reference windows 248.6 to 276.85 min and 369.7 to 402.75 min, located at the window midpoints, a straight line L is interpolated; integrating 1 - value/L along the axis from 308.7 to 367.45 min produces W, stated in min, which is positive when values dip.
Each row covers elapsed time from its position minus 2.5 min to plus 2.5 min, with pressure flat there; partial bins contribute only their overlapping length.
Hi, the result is -4.4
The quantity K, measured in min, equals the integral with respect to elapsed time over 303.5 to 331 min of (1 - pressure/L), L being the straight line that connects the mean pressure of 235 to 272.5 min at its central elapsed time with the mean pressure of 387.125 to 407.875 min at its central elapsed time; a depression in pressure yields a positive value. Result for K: -2.2 min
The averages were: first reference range 3.13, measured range 3.54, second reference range 3.47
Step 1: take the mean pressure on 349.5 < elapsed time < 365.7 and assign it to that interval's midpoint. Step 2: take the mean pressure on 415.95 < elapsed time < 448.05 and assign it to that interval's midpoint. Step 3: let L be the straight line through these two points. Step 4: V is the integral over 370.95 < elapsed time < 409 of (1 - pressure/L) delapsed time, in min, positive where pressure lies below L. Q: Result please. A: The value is 3.9 min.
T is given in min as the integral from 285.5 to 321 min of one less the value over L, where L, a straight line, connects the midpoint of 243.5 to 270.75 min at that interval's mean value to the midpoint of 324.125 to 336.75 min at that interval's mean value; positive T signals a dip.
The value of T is -2.7 min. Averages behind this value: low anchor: 3.38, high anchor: 3.67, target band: 3.82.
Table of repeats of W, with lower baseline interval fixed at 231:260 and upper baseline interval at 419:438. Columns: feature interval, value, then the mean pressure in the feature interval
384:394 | -0.22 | 3.53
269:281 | -3.10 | 3.64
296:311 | -4.43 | 3.93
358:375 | -1.73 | 3.68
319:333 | -1.60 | 3.51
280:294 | -4.62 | 3.93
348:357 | -3.52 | 4.56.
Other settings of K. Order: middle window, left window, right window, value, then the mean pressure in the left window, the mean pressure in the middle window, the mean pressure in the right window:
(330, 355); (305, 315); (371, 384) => -2.4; 3.62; 3.99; 3.65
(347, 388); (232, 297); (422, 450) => -4.7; 3.34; 3.91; 3.62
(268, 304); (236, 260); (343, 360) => -4.5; 2.96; 3.88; 4.29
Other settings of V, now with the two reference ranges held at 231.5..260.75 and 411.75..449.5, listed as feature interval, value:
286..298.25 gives -4.33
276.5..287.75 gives -3.05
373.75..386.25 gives -1.10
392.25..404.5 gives 0.03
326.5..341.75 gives -2.42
